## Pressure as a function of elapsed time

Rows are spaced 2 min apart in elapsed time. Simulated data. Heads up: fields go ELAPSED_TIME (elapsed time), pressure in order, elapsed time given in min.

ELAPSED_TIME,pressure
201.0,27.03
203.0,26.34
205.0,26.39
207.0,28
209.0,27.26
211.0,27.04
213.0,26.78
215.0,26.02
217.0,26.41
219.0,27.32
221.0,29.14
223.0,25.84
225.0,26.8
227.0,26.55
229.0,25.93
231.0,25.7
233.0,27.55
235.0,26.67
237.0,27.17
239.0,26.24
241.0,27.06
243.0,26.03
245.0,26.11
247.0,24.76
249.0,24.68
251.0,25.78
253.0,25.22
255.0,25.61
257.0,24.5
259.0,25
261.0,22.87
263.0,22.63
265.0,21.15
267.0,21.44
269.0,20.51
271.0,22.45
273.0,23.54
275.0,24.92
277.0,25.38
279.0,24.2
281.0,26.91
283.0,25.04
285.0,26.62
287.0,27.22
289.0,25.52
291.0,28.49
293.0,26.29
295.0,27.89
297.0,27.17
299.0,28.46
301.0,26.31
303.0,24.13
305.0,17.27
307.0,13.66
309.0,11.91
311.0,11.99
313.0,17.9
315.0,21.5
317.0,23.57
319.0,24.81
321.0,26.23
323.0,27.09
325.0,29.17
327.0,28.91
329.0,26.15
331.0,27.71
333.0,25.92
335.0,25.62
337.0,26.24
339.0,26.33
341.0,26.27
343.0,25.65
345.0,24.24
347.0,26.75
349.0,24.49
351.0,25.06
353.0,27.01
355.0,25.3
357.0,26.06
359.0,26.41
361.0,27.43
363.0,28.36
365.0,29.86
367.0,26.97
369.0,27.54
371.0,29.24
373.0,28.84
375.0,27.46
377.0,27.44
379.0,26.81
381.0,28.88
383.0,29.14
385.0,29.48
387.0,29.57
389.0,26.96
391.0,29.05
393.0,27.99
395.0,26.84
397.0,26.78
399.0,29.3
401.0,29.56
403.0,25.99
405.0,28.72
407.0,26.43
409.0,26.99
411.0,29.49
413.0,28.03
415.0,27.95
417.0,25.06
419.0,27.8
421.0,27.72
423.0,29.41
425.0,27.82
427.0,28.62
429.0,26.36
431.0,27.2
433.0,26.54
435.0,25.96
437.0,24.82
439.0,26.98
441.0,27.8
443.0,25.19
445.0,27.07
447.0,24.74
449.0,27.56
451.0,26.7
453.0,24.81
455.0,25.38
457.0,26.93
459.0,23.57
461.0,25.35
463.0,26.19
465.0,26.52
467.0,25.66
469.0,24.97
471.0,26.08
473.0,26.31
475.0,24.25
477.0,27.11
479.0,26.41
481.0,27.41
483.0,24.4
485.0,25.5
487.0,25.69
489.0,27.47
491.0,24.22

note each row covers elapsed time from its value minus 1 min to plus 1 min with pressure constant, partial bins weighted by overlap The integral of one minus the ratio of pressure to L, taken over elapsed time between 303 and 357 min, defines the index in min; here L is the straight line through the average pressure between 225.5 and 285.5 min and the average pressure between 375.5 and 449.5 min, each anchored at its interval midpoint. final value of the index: 5.0 min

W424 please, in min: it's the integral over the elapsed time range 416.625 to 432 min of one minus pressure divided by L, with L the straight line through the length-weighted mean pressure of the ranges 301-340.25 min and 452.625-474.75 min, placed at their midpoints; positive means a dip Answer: -1.7 min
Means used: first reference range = 23.1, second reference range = 25.6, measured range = 27.6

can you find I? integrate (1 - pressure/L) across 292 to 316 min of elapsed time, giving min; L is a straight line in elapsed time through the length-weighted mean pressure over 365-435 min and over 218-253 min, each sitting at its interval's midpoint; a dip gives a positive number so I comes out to 5.15 min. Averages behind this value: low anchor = 26.4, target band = 21.2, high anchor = 27.9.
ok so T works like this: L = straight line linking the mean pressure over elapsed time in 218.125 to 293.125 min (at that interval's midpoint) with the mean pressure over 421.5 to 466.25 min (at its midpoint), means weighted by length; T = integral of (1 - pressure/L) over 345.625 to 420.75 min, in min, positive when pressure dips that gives -4.26 min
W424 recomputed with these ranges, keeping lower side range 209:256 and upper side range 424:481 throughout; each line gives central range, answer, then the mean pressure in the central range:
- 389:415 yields -1.6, 27.9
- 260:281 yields 2.6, 23.1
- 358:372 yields -0.9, 28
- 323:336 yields -0.5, 27.2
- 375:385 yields -0.7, 28.1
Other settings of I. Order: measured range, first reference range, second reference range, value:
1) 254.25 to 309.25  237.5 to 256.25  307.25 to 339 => 1.6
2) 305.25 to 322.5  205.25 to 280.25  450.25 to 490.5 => 4.3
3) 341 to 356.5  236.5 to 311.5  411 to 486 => -0.3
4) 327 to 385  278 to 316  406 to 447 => -4.8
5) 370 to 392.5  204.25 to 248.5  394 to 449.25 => -1.1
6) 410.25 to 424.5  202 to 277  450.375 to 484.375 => -1.2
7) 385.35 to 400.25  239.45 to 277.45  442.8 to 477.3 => -1.7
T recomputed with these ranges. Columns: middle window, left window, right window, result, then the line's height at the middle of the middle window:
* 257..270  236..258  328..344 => 1.7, 25.8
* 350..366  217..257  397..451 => 0.0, 26.9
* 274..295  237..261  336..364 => -0.3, 25.7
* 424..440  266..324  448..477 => -0.9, 25.3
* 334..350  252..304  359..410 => 0.7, 26.8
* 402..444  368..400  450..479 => -0.3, 27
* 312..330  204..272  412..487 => 0.6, 25.9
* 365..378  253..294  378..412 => -0.3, 27.4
